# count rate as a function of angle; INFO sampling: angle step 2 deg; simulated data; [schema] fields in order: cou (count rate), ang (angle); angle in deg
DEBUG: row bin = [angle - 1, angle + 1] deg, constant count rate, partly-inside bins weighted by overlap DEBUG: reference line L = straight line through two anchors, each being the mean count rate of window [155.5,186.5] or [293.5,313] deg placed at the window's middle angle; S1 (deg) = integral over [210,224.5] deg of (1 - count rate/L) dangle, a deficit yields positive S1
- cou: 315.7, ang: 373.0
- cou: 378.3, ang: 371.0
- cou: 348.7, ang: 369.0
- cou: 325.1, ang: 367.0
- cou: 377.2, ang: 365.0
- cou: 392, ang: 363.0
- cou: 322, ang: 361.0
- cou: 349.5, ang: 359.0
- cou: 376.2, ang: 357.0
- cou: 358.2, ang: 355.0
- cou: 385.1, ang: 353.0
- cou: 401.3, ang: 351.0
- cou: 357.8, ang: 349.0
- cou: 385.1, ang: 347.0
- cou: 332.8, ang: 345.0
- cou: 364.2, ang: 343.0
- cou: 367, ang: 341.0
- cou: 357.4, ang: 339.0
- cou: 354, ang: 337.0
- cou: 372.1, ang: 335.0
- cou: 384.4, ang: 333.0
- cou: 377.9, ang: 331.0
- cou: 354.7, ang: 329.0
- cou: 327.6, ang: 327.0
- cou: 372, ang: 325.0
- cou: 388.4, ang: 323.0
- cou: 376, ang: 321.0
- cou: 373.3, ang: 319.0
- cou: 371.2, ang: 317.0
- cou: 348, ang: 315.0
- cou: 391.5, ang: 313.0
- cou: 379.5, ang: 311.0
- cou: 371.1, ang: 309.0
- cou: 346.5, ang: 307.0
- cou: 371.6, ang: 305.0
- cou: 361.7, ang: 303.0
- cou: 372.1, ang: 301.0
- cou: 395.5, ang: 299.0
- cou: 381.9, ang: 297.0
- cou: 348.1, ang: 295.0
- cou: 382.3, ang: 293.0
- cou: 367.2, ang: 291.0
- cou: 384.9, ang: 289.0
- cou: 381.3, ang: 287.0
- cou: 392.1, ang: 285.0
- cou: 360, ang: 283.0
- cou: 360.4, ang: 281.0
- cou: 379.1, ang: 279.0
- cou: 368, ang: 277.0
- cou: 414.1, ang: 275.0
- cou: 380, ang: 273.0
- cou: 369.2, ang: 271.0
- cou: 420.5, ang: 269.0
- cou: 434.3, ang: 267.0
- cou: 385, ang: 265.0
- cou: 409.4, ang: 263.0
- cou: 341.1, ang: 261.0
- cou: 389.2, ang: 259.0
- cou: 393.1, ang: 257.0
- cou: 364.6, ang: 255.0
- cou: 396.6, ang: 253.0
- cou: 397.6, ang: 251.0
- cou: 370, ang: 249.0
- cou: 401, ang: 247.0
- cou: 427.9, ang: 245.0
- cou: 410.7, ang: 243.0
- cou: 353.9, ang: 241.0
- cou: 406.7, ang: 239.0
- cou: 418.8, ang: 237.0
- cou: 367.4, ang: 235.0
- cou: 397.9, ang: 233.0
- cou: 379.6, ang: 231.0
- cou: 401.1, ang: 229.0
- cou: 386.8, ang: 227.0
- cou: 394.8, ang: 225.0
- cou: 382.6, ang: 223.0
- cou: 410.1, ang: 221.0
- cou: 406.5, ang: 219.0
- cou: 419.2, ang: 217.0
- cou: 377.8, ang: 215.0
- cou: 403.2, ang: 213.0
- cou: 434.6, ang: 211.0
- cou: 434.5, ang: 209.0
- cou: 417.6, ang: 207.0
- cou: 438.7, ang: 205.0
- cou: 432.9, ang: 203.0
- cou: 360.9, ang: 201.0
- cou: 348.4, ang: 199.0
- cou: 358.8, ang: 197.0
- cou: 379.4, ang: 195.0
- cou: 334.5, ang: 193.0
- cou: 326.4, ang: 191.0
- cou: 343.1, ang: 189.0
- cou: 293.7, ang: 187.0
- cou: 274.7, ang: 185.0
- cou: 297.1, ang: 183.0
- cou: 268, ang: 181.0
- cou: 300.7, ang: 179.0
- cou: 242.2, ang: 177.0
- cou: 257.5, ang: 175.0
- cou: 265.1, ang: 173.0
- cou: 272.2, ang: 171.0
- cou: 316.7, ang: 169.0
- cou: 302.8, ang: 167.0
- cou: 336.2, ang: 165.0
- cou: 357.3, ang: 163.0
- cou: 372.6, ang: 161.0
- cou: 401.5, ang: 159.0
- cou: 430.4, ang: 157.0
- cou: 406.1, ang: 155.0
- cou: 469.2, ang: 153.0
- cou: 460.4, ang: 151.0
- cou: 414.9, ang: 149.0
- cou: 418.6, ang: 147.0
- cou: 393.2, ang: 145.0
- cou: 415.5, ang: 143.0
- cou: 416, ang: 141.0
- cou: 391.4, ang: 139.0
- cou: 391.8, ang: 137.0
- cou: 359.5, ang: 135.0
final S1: -3.1 deg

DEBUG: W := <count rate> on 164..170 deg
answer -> 319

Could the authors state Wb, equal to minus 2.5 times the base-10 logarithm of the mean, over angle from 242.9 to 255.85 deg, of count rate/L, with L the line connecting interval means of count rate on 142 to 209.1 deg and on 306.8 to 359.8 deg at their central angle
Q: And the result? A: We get -0.10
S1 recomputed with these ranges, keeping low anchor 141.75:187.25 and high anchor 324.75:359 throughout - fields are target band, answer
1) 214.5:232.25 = -2.1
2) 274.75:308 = -1.2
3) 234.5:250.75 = -1.8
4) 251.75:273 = -1.9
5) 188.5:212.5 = -2.3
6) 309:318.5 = -0.3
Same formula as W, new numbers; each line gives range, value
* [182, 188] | 288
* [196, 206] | 388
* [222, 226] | 389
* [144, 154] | 431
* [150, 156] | 445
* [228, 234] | 393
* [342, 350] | 360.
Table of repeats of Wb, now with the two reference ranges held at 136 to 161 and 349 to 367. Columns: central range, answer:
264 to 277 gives -0.03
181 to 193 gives 0.31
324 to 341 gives 0.03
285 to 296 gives 0.02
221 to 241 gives 0.01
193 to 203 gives 0.11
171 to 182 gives 0.46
